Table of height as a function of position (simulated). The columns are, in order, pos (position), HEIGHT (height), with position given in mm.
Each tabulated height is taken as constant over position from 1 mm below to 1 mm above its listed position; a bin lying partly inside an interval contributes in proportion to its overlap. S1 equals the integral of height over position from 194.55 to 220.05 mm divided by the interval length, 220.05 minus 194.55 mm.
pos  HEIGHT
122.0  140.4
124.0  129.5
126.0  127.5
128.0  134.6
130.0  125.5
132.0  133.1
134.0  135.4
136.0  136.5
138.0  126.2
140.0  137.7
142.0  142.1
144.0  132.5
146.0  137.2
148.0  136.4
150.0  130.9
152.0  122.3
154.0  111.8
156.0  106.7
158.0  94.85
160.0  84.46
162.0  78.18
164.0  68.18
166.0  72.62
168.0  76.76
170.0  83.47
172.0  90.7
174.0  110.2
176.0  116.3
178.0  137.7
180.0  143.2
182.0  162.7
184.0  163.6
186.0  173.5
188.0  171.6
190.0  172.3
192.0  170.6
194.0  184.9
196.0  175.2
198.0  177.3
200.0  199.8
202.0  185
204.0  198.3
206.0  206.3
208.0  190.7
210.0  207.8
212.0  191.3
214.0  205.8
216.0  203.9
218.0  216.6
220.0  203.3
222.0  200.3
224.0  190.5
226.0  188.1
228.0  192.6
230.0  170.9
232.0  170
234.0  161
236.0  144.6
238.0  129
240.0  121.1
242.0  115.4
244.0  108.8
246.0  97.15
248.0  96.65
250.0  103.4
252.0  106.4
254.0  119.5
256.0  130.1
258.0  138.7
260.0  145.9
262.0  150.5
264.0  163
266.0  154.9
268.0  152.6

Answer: 197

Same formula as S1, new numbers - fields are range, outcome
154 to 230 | 156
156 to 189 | 114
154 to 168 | 85.6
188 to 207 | 185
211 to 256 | 156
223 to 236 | 176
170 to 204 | 157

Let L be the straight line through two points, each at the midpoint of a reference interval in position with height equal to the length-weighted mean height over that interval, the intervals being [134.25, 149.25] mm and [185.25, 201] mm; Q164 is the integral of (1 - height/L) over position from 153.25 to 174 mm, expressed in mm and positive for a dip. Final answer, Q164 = 8.9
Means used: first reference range 135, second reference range 178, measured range 87.6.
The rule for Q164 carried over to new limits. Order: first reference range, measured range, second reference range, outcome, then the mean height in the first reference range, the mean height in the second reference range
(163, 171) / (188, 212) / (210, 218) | -3.4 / 75.3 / 203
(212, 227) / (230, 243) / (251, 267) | 2.4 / 201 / 139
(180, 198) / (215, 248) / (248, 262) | -4.5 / 171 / 124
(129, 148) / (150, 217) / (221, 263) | -4.1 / 134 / 142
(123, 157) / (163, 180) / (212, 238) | 6.0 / 130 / 185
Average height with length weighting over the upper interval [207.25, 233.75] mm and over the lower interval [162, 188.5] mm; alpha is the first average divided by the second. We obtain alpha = 1.6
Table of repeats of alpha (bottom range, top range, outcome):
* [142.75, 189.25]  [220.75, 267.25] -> 1.22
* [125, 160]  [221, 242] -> 1.30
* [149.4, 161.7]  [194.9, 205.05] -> 1.77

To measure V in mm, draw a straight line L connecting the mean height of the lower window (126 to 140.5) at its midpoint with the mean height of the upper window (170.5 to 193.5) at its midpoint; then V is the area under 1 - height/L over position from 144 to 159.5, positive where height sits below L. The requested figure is 2.0 mm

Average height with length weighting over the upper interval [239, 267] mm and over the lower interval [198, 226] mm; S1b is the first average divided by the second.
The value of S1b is 0.63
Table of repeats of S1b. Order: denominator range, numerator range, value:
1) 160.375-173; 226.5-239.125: 2.06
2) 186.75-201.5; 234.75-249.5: 0.65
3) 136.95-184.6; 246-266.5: 1.12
